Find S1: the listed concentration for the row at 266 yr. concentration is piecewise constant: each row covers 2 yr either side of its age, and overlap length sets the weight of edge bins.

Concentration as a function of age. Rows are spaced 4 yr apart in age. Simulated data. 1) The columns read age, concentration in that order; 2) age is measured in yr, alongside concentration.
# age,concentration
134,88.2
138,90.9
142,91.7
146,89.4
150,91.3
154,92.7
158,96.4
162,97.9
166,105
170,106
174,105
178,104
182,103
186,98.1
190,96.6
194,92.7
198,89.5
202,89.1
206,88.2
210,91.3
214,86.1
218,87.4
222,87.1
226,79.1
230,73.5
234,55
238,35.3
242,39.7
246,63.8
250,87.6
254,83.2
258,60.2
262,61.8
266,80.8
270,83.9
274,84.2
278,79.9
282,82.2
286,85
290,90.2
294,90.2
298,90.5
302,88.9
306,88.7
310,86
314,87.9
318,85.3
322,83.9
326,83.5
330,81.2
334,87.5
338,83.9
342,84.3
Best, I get 80.8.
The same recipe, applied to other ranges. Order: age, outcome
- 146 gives 89.4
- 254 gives 83.2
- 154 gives 92.7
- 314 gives 87.9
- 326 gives 83.5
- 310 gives 86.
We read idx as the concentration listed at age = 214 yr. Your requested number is 86.1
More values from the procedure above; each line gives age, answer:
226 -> 79.1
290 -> 90.2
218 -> 87.4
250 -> 87.6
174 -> 105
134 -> 88.2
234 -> 55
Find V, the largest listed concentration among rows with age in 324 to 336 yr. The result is 87.5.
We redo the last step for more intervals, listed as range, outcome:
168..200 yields 106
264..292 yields 90.2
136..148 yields 91.7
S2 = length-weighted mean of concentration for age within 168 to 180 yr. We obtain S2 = 105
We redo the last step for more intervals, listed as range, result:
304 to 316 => 87.5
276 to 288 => 82.4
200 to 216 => 88.7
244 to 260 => 73.7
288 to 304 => 90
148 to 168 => 96.7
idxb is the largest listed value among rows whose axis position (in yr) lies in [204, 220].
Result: 91.3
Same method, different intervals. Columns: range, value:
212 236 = 87.4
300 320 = 88.9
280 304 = 90.5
